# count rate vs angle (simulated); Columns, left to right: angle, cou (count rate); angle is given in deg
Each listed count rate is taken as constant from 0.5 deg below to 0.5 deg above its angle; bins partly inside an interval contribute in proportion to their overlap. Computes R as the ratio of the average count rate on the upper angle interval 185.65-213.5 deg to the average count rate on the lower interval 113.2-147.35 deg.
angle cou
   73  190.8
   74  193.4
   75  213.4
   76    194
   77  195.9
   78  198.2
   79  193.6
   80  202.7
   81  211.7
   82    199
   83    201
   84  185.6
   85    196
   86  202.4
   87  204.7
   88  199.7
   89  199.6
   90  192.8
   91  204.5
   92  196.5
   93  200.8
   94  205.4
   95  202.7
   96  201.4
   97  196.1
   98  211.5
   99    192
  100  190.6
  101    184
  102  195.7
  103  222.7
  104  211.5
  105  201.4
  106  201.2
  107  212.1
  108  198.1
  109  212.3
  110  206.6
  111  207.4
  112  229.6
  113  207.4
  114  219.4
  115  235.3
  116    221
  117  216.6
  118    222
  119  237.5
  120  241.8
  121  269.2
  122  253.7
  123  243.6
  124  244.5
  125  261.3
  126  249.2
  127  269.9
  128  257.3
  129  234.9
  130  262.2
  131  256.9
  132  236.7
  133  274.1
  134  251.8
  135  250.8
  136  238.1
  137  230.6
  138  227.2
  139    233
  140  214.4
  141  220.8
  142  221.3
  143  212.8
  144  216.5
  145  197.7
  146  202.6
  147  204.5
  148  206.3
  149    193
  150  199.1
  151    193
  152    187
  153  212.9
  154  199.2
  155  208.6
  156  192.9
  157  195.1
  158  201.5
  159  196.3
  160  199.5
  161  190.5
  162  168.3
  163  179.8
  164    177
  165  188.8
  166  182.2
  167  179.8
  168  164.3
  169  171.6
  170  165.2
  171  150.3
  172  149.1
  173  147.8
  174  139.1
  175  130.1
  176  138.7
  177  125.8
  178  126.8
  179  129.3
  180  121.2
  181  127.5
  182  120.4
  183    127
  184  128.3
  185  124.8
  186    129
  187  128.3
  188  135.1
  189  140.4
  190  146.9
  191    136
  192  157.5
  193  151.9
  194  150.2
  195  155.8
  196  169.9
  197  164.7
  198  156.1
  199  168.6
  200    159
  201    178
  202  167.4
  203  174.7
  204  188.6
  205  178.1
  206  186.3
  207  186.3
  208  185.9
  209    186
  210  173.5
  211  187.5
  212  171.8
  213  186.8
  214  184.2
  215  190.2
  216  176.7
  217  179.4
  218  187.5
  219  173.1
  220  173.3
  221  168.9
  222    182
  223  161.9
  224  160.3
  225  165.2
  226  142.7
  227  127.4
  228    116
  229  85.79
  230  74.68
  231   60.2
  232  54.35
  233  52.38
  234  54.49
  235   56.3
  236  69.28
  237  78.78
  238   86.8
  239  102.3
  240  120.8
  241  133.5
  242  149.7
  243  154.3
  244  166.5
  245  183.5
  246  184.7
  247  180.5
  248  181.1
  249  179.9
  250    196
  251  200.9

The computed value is 0.7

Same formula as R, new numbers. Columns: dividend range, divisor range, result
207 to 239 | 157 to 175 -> 0.79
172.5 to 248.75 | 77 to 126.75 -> 0.68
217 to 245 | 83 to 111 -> 0.61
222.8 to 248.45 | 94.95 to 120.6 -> 0.56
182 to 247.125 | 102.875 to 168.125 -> 0.67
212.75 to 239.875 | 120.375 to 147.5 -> 0.53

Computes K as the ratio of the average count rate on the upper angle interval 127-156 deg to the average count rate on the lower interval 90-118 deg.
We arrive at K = 1.1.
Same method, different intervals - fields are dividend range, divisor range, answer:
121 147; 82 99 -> 1.19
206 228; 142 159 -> 0.86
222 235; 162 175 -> 0.64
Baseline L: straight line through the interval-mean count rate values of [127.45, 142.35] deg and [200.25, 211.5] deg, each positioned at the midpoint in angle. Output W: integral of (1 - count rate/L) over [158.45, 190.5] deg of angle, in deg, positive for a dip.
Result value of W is 8.80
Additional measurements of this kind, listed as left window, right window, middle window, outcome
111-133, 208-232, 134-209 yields 8.9 deg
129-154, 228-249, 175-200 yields 4.3 deg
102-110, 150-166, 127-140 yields -3.0 deg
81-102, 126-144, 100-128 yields -0.6 deg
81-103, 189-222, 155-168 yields -0.4 deg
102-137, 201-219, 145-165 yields 1.7 deg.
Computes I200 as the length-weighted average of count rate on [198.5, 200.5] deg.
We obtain 164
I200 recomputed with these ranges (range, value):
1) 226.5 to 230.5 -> 101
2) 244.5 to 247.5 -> 183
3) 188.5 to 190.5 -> 144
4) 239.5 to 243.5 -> 140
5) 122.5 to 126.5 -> 250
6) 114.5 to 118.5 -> 224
